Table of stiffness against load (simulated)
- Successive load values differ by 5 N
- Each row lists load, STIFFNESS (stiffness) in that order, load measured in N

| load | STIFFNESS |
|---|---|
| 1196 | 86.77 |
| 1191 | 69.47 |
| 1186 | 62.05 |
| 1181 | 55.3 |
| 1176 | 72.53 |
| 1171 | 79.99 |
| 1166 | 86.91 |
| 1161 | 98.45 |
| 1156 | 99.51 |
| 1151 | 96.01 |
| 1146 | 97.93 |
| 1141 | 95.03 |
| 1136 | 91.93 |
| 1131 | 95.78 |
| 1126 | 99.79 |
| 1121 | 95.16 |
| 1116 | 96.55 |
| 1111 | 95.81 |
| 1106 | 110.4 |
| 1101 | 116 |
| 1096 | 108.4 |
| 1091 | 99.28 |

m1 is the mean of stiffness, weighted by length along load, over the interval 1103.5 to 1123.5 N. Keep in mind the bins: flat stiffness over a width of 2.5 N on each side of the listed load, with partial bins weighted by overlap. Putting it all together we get 99.5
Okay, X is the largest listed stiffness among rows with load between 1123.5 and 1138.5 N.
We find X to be 99.79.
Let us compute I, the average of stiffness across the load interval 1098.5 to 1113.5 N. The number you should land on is 107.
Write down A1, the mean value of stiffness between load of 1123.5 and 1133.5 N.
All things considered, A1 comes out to 97.8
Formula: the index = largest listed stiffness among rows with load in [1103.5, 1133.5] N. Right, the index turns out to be 110.4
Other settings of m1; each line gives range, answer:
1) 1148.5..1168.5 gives 95.2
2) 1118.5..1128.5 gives 97.5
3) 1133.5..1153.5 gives 95.2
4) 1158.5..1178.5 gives 84.5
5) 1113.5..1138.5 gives 95.8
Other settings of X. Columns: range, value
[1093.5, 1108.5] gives 116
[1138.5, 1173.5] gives 99.51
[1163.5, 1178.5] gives 86.91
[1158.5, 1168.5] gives 98.45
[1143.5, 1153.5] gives 97.93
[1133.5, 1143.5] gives 95.03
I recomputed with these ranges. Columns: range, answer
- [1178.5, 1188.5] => 58.7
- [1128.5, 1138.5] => 93.9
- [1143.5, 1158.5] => 97.8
